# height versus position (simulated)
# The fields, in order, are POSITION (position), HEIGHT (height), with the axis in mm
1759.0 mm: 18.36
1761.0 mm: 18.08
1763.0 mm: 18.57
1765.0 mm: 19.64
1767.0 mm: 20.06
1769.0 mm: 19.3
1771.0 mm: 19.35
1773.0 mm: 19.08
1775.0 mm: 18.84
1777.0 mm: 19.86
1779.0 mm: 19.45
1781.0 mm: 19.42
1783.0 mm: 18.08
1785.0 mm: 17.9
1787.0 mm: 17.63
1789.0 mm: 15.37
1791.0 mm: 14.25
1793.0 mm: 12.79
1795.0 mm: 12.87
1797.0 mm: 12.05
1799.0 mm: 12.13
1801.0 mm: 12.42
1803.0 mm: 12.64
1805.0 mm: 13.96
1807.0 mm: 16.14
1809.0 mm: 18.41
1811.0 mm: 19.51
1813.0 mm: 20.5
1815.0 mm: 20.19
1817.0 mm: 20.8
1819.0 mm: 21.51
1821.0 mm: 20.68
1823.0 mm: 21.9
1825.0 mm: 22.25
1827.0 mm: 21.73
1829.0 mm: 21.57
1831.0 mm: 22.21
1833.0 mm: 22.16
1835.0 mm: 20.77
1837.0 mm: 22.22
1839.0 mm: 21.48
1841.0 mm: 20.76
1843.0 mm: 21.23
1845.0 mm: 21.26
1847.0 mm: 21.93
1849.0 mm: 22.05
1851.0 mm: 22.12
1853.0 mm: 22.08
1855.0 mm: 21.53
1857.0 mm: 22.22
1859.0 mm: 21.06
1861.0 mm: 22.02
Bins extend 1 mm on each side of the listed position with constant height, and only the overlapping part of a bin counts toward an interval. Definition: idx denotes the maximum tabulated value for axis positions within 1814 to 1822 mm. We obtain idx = 21.51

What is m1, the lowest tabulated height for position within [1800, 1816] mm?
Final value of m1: 12.42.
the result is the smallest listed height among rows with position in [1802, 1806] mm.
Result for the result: 12.64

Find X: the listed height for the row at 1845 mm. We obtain 21.26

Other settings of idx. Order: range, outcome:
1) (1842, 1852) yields 22.12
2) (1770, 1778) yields 19.86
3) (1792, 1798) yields 12.87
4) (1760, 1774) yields 20.06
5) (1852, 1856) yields 22.08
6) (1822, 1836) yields 22.25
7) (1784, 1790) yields 17.9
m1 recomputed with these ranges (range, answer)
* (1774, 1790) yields 15.37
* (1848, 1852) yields 22.05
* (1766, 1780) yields 18.84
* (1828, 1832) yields 21.57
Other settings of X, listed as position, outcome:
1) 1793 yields 12.79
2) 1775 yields 18.84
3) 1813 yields 20.5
